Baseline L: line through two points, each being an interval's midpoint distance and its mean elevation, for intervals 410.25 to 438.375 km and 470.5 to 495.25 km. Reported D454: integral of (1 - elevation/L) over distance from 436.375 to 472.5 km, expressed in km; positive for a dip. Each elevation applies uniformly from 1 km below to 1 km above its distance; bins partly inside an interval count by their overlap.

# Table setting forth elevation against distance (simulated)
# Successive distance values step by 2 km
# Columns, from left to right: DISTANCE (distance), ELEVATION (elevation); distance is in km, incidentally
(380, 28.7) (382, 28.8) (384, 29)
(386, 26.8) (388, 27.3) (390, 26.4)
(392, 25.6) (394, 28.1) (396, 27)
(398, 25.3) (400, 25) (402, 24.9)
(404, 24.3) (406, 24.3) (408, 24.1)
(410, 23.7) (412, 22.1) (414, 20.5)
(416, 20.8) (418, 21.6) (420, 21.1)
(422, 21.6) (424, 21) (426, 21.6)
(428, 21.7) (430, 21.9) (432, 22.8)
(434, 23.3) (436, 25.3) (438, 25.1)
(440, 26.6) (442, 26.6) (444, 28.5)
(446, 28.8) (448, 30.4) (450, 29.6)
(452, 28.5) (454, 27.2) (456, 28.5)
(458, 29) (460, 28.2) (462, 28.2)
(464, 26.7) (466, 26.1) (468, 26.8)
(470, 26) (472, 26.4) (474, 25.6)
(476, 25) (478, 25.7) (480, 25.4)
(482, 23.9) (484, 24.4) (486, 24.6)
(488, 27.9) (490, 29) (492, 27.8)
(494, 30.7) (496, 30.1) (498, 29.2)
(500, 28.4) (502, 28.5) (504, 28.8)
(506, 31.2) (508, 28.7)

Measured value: -4.9 km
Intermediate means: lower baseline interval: 22.1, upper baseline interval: 26.4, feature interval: 27.6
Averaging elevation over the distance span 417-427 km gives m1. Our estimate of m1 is 21.4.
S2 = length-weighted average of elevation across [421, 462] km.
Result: 25.9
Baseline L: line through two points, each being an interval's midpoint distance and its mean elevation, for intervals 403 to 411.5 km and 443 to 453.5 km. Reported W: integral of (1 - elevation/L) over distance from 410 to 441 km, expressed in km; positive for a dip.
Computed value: 4.4 km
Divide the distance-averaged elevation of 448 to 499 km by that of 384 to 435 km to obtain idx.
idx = 1.15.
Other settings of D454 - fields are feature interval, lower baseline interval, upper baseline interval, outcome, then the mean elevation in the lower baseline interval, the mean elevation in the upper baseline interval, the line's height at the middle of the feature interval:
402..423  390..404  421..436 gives 1.37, 25.9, 22.2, 24.1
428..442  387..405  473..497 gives 1.13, 26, 26.7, 26.3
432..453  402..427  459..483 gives -2.42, 22.3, 26.2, 24.2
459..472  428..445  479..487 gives -1.21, 24.8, 24.6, 24.7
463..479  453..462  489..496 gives 1.45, 28.2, 29.3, 28.6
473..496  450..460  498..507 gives 1.91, 28.4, 29.2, 28.9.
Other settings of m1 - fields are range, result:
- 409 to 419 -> 21.7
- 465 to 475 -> 26.2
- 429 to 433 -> 22.4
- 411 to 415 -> 21.3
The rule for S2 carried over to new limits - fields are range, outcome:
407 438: 22.3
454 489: 26.4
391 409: 25.4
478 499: 27.2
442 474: 27.8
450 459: 28.4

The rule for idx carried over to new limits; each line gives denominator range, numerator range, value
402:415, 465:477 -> 1.12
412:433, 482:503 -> 1.30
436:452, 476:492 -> 0.93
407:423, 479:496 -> 1.23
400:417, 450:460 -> 1.22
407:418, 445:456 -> 1.30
